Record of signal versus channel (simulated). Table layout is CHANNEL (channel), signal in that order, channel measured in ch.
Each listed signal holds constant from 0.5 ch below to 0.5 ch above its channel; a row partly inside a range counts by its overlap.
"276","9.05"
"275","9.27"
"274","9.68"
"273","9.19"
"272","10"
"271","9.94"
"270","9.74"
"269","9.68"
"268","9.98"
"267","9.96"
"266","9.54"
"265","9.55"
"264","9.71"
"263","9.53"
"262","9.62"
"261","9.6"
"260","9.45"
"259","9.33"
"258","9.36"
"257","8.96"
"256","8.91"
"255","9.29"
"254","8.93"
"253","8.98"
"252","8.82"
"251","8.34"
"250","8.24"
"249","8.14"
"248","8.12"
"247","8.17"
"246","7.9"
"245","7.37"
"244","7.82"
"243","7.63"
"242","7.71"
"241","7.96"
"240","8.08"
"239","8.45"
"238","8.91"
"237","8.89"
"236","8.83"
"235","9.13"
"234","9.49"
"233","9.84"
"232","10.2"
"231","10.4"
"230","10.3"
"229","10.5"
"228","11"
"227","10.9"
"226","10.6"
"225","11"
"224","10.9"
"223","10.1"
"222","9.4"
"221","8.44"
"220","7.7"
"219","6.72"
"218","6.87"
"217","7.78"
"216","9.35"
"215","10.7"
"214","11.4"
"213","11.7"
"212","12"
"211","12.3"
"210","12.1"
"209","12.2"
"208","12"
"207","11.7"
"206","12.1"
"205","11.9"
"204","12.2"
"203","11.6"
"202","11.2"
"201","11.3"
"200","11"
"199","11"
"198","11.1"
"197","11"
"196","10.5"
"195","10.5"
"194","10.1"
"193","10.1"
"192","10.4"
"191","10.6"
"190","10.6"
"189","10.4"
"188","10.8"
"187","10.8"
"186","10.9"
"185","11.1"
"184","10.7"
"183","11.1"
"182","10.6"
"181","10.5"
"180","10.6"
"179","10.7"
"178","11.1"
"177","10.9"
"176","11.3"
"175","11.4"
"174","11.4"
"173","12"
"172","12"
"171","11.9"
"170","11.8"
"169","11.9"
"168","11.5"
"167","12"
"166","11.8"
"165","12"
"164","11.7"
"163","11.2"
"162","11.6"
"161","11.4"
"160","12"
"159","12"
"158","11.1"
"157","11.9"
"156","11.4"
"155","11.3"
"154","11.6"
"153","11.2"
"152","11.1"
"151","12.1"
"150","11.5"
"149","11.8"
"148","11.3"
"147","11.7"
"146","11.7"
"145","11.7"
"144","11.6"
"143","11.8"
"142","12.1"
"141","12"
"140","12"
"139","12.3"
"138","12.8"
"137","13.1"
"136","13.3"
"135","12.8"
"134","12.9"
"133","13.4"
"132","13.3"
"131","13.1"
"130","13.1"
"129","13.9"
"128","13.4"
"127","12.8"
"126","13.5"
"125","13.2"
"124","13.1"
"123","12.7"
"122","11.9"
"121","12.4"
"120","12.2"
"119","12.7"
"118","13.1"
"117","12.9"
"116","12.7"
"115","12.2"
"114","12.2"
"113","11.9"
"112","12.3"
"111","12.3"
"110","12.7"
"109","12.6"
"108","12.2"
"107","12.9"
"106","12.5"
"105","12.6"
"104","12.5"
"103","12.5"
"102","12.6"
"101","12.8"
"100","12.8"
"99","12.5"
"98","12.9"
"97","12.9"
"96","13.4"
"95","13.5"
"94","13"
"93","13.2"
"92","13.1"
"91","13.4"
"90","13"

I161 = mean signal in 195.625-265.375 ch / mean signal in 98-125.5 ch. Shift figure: 0.78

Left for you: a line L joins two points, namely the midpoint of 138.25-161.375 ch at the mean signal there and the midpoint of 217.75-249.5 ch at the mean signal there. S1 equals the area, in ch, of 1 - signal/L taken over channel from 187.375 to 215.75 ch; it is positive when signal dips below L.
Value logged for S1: -3.4 ch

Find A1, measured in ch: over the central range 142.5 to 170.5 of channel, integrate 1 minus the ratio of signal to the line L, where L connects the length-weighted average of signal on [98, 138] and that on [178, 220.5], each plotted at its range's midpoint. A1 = 0.4 ch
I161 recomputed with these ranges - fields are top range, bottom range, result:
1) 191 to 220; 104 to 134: 0.84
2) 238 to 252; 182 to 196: 0.76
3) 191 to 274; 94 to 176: 0.80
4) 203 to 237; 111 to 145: 0.82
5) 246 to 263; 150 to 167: 0.77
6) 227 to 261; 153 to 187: 0.78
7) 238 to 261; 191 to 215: 0.75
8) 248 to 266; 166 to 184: 0.80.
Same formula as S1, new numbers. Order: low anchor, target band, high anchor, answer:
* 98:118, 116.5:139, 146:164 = -1.6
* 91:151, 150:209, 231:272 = -1.7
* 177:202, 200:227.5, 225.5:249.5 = -2.0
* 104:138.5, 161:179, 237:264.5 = -0.6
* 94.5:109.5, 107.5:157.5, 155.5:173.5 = -0.5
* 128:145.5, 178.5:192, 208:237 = 0.6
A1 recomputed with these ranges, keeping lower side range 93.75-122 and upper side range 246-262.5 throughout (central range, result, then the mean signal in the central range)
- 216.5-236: 0.09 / 9.52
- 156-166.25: -0.37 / 11.7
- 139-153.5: -0.09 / 11.7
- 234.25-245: 1.07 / 8.32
